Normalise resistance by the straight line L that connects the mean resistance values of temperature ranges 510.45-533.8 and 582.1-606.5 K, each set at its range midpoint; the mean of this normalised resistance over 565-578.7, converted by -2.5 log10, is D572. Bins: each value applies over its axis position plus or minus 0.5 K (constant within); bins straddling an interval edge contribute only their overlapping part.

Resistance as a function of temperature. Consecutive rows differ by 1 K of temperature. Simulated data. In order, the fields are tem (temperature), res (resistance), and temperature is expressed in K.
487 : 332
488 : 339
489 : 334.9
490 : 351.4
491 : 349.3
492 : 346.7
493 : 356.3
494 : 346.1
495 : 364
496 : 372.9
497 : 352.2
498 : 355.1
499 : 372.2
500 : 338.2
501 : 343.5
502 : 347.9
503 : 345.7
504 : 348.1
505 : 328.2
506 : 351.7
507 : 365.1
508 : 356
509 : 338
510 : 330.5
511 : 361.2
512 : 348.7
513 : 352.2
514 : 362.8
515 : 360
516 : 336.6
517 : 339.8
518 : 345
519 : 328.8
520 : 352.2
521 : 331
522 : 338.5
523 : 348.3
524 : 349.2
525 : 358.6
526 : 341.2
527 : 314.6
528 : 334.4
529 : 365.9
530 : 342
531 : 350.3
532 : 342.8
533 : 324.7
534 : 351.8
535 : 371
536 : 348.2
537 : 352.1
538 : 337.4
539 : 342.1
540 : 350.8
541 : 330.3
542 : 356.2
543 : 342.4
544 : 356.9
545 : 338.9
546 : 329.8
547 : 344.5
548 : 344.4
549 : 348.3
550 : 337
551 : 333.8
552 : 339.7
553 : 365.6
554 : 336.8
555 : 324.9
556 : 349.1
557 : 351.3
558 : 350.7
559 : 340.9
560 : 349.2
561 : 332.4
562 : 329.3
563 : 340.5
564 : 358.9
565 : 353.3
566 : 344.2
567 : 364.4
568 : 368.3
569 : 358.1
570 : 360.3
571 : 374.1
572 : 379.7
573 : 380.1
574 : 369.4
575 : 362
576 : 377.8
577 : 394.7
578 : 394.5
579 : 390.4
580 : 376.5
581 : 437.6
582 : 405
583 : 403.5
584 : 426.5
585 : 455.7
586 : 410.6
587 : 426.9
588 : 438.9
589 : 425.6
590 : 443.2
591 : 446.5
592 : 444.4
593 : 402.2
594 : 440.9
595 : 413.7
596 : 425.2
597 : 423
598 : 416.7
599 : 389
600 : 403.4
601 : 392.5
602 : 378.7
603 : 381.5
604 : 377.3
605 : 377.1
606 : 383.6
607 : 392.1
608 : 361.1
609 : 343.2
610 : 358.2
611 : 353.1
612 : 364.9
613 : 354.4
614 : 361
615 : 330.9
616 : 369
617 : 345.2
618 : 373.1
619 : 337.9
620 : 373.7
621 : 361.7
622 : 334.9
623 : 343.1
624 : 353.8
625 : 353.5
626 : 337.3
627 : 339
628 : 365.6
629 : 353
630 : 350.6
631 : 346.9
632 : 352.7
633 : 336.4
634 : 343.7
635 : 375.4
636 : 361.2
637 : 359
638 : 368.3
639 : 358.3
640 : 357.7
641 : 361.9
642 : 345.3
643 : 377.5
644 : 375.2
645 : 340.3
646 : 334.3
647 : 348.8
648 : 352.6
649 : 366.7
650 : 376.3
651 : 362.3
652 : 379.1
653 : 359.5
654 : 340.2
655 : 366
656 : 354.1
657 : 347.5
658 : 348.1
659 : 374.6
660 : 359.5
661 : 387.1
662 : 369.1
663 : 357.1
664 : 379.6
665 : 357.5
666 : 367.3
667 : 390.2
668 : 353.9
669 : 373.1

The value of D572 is 0.06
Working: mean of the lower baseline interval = 345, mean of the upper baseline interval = 413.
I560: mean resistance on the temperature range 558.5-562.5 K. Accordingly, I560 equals 338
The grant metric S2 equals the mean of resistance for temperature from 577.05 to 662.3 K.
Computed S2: 376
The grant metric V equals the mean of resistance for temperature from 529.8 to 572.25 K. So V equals 347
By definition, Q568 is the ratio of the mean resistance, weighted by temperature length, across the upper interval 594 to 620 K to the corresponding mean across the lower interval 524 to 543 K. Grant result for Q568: 1.09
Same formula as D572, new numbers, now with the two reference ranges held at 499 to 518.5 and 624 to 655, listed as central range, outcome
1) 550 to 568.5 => 0.02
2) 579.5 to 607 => -0.17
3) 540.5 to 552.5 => 0.03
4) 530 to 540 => 0.01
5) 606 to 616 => -0.02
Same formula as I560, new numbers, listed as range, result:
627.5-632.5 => 354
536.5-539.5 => 344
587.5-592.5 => 440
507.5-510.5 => 342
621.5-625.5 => 346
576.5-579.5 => 393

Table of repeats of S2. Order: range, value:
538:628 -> 371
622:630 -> 349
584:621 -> 392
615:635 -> 351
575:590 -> 411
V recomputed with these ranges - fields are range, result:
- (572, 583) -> 389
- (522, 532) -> 345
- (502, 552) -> 345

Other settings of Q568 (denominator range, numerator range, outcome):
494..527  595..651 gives 1.05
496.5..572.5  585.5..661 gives 1.07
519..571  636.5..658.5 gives 1.04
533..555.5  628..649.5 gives 1.03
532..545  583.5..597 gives 1.24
